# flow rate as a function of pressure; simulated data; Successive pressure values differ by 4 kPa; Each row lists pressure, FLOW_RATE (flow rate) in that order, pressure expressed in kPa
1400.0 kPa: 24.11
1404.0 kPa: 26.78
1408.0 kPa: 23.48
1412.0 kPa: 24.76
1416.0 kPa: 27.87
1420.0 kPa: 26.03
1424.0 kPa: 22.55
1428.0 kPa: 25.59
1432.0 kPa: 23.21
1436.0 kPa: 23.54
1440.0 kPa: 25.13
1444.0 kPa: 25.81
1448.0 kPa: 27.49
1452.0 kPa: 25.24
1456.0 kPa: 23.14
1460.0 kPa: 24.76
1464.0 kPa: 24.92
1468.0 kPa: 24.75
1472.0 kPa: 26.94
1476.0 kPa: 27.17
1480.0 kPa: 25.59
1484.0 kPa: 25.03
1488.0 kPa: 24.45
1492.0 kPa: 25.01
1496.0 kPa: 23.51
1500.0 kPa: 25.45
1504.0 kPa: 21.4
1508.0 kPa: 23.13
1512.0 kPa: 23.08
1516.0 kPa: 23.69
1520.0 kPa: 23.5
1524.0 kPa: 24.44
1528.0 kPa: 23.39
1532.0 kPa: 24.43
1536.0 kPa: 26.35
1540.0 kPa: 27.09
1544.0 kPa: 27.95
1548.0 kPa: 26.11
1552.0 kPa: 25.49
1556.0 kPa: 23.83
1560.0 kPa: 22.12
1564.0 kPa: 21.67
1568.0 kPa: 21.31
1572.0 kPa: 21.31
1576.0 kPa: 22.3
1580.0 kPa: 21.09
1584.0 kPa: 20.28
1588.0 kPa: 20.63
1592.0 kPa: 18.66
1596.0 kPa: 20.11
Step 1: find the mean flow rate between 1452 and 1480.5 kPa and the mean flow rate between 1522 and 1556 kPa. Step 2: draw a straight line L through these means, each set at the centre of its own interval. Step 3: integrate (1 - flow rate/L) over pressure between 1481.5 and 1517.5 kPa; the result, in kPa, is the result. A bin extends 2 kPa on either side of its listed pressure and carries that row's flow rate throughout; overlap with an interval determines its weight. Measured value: 2.2 kPa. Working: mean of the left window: 25.3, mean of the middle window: 23.9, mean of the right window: 25.5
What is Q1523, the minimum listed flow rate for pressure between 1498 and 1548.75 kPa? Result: 21.4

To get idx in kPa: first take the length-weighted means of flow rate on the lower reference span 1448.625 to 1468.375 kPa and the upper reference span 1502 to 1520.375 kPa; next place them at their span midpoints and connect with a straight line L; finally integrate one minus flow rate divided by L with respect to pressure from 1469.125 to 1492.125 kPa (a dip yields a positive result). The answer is -1.66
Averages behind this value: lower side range 24.8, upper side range 22.9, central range 25.7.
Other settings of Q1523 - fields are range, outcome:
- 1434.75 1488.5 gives 23.14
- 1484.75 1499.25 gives 23.51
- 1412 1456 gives 22.55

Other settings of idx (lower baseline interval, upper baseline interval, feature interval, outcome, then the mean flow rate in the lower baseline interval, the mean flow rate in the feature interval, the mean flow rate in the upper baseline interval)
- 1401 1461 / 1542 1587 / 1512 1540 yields -1.0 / 25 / 24.4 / 23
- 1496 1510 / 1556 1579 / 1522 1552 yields -4.1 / 23.4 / 25.7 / 21.9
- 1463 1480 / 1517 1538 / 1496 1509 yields 0.9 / 26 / 23.4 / 24.4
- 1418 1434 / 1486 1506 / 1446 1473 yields -1.2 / 24.3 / 25.3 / 24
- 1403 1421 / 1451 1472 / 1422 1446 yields 0.9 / 25.7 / 24.3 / 24.8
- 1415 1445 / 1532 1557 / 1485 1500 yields 0.6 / 24.8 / 24.5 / 26.1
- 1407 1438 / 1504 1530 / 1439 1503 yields -3.2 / 24.7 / 25.2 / 23.4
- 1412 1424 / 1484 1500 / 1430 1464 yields 0.7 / 25.9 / 24.8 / 24.6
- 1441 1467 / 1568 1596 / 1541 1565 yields -3.3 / 25.2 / 24.8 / 20.7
